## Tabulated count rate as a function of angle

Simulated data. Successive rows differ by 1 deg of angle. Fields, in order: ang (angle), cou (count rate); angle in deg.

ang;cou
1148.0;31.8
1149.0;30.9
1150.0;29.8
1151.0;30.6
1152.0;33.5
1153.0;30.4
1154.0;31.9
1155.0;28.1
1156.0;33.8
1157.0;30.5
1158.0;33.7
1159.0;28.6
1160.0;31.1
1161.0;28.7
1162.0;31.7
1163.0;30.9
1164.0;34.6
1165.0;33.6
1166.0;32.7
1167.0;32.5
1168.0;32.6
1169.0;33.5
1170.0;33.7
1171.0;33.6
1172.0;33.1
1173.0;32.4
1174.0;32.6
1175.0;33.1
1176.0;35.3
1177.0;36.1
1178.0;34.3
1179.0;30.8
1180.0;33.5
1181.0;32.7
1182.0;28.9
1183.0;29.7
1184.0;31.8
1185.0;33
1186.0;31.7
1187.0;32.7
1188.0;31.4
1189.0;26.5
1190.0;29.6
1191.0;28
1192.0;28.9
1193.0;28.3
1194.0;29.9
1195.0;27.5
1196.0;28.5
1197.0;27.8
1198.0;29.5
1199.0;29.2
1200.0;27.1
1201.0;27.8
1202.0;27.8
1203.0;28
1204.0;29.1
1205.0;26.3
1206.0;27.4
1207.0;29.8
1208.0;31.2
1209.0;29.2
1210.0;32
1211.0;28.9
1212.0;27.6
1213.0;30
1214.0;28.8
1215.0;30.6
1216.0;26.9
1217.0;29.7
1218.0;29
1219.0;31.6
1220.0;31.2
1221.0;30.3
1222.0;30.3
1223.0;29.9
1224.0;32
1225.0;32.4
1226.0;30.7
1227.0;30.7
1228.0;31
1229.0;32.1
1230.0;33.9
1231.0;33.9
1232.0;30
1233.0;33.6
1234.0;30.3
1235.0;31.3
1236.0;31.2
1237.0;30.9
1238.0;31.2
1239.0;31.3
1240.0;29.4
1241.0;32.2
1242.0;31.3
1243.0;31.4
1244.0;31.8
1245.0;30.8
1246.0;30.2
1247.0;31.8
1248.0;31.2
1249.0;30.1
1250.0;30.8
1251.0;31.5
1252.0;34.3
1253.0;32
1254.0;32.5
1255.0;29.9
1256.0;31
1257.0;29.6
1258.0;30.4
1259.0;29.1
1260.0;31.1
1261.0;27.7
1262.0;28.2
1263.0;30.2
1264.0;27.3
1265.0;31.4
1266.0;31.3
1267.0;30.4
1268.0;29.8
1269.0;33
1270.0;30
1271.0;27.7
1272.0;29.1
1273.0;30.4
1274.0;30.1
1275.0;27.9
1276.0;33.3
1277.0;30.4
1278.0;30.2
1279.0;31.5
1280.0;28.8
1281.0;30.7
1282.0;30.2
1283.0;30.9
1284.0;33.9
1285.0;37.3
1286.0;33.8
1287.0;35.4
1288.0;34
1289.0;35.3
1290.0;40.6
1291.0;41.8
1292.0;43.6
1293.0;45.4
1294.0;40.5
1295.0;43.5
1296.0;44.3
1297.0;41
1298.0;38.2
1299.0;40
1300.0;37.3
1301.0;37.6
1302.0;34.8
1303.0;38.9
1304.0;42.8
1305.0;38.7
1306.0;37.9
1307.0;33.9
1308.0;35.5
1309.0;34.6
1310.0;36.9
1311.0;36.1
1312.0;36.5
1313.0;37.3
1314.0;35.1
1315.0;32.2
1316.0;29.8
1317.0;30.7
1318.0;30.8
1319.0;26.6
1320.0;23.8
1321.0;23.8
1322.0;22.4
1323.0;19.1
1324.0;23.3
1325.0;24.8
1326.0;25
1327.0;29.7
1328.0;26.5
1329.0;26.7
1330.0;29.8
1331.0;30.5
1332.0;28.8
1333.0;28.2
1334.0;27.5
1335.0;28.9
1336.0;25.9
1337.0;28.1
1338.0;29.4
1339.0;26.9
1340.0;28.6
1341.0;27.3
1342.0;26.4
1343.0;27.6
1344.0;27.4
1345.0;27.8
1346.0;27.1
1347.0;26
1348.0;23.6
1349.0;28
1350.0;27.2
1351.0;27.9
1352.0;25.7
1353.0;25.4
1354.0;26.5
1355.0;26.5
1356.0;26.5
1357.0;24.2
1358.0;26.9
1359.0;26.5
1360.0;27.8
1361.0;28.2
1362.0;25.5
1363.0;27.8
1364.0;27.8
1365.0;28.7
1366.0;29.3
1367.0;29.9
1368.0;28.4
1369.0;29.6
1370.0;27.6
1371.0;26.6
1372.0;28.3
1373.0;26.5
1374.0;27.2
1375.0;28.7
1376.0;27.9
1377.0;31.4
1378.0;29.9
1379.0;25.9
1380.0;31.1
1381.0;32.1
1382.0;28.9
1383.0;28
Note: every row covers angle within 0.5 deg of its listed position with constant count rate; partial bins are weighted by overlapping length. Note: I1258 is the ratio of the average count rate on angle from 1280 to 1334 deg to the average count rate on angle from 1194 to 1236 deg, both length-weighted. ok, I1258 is 1.12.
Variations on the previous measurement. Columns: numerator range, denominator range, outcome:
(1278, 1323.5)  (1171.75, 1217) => 1.16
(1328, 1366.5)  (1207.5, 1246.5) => 0.89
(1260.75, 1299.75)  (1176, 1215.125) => 1.13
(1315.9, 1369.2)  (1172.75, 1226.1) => 0.90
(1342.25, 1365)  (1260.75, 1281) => 0.89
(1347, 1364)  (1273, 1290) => 0.82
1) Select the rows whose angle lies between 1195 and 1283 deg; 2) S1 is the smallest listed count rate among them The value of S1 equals 26.3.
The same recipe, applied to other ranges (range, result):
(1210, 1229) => 26.9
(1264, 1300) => 27.3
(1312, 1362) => 19.1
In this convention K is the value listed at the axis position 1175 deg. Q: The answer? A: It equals 33.1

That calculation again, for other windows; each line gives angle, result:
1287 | 35.4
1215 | 30.6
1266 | 31.3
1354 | 26.5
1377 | 31.4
